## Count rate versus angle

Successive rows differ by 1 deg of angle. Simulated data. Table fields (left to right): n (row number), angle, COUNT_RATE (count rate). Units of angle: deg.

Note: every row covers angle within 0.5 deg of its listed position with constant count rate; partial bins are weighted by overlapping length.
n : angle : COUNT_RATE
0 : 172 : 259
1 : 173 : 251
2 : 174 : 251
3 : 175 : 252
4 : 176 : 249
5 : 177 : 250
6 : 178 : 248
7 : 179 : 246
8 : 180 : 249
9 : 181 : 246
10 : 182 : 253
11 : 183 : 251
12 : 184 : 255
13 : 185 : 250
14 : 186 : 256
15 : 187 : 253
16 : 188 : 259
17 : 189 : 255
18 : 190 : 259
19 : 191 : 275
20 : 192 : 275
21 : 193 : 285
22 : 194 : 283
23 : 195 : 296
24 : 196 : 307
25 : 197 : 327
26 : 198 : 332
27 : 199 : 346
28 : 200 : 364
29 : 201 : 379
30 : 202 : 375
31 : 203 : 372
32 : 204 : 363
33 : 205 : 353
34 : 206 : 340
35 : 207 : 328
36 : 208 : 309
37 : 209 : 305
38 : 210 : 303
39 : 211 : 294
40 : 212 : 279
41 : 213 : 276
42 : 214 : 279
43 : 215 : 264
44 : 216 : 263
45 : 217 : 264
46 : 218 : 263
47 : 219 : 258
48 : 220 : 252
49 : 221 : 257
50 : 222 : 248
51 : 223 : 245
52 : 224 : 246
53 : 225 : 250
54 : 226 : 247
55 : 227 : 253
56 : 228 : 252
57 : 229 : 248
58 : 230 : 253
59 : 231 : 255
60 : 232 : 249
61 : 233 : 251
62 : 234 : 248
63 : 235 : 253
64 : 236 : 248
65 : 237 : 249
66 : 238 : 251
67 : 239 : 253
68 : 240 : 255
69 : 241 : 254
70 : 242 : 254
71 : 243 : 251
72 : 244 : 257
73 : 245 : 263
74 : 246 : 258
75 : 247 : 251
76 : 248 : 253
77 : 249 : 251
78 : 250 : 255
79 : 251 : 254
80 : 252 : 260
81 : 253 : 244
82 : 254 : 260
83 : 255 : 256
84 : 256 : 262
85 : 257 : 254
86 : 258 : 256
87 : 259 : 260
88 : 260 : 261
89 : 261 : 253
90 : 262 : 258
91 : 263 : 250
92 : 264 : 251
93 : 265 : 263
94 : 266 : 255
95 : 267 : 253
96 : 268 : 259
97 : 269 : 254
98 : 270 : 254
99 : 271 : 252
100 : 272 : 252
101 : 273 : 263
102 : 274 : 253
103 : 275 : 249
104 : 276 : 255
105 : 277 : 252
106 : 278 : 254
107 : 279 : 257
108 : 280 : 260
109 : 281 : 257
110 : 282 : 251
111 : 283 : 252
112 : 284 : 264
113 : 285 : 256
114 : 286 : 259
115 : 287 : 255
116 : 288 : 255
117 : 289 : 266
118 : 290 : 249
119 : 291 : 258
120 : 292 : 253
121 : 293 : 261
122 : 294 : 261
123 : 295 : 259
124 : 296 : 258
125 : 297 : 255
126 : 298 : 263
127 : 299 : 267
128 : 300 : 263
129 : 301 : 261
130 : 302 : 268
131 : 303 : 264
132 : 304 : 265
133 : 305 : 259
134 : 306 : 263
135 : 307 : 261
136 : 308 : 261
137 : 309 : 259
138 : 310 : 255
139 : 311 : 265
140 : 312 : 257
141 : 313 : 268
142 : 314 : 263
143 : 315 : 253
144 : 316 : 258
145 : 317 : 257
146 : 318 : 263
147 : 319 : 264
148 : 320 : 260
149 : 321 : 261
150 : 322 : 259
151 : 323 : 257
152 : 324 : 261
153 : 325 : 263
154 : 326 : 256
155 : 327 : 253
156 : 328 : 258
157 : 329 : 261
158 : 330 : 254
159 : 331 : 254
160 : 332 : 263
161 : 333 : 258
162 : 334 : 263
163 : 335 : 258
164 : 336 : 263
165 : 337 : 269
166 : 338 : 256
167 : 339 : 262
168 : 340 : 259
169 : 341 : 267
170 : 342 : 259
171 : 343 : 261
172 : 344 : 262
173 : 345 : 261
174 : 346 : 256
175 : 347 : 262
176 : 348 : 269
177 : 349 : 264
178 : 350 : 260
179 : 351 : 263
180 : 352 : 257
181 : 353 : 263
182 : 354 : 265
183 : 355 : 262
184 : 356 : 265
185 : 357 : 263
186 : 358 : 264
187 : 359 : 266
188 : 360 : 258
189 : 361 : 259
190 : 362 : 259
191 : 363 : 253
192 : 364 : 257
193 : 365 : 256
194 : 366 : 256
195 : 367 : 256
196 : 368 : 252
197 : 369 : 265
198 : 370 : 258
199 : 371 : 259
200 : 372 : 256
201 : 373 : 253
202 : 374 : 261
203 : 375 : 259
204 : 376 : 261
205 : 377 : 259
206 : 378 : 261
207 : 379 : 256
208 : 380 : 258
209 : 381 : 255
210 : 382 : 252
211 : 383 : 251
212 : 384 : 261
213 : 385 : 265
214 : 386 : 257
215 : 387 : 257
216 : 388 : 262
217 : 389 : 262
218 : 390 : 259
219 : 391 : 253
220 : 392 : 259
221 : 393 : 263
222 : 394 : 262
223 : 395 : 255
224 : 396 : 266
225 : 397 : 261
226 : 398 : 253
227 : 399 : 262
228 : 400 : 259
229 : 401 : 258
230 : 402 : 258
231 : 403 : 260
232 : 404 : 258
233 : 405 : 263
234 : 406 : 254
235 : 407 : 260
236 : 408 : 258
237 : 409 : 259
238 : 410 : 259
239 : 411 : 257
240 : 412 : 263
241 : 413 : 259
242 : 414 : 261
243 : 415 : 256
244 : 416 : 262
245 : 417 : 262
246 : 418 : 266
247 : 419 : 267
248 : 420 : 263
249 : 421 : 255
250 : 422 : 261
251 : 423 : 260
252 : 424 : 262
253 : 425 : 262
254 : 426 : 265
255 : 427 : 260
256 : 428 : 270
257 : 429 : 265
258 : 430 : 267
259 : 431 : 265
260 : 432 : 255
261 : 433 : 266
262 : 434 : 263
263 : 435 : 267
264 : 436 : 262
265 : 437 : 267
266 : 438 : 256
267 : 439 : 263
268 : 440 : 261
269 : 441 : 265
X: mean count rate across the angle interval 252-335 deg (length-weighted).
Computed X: 258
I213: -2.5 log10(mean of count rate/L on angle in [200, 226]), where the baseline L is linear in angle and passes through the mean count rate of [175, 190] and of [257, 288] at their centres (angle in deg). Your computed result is -0.17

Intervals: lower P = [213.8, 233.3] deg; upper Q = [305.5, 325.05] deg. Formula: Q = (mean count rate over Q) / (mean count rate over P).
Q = 1.02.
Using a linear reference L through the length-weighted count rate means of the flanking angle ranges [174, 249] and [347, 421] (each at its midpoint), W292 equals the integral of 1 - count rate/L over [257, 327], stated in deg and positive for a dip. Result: 2.37 deg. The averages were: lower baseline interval 274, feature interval 258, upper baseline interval 260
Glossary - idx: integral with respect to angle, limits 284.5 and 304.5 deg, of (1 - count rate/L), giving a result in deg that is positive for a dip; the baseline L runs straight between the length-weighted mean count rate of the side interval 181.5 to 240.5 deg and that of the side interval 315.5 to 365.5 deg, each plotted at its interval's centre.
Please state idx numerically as 0.6 deg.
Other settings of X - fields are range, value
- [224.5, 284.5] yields 254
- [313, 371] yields 260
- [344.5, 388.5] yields 259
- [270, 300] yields 257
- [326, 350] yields 260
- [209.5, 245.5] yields 258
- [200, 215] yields 325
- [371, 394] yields 258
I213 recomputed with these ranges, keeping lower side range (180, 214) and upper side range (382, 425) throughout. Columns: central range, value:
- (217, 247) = 0.16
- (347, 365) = 0.03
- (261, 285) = 0.12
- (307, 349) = 0.06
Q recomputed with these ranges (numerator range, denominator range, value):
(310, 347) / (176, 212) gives 0.88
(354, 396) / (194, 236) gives 0.90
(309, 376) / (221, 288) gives 1.02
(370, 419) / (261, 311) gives 1.01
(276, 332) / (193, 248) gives 0.92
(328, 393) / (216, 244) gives 1.03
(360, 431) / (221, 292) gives 1.02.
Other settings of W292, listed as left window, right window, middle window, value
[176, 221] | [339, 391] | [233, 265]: 2.91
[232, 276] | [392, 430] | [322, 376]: -0.35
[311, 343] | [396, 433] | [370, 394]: 0.21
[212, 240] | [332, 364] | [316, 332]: 0.08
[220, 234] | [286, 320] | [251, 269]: -0.10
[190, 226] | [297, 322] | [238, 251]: 1.37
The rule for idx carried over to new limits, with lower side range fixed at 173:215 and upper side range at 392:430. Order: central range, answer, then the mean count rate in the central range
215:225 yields 1.1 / 255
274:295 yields 1.6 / 256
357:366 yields 0.3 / 259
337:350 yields 0.4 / 262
